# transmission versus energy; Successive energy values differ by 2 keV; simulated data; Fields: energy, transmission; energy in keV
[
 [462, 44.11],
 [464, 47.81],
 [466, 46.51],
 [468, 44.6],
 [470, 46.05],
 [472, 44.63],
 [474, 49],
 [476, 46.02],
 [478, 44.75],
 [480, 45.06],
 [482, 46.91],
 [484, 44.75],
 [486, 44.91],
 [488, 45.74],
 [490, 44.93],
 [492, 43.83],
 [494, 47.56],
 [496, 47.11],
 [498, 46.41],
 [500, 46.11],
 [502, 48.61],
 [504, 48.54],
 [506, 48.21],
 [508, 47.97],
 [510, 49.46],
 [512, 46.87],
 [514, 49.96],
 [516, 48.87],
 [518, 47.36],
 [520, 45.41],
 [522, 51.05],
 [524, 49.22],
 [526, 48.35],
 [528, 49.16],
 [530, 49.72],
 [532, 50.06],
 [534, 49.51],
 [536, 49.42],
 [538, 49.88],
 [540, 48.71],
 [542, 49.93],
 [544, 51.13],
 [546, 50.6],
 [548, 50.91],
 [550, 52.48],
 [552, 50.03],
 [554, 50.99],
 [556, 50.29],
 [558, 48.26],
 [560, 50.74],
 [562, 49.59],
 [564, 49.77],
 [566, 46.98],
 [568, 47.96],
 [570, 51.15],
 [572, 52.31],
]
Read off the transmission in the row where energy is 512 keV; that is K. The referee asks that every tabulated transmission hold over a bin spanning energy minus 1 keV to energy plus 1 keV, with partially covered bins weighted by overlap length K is 46.87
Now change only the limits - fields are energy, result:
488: 45.74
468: 44.6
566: 46.98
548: 50.91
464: 47.81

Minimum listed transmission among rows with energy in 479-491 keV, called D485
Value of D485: 44.75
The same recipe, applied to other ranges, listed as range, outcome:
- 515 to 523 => 45.41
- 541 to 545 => 49.93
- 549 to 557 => 50.03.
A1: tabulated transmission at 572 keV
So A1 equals 52.31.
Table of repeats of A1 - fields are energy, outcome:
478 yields 44.75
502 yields 48.61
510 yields 49.46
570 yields 51.15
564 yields 49.77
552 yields 50.03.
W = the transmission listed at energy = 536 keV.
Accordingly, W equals 49.42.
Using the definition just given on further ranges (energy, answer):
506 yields 48.21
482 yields 46.91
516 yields 48.87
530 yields 49.72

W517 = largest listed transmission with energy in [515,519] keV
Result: 48.87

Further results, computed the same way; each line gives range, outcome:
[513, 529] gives 51.05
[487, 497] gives 47.56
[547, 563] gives 52.48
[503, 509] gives 48.54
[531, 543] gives 50.06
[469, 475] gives 49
